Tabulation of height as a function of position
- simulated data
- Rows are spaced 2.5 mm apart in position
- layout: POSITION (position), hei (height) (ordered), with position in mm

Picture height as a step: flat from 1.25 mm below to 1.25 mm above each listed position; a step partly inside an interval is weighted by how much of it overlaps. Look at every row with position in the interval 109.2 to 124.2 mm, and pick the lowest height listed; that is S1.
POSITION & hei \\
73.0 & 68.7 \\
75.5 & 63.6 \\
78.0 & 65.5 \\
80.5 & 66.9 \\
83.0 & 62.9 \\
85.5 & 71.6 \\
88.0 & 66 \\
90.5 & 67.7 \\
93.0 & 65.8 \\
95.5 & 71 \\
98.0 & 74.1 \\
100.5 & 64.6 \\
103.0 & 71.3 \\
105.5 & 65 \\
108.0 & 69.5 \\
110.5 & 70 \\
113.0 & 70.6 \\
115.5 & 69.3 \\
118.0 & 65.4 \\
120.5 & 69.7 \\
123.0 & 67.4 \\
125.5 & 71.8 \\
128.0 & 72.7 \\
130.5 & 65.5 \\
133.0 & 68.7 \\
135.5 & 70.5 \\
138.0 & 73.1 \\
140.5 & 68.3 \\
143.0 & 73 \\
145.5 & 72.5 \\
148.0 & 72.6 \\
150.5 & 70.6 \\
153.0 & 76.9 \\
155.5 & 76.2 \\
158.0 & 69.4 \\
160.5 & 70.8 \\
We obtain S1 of 65.4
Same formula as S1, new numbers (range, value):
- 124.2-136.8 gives 65.5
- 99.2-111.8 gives 64.6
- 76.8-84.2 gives 62.9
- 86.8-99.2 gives 65.8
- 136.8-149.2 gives 68.3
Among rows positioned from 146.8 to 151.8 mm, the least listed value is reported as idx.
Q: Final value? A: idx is 70.6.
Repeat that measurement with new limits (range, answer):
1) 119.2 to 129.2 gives 67.4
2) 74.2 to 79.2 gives 63.6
